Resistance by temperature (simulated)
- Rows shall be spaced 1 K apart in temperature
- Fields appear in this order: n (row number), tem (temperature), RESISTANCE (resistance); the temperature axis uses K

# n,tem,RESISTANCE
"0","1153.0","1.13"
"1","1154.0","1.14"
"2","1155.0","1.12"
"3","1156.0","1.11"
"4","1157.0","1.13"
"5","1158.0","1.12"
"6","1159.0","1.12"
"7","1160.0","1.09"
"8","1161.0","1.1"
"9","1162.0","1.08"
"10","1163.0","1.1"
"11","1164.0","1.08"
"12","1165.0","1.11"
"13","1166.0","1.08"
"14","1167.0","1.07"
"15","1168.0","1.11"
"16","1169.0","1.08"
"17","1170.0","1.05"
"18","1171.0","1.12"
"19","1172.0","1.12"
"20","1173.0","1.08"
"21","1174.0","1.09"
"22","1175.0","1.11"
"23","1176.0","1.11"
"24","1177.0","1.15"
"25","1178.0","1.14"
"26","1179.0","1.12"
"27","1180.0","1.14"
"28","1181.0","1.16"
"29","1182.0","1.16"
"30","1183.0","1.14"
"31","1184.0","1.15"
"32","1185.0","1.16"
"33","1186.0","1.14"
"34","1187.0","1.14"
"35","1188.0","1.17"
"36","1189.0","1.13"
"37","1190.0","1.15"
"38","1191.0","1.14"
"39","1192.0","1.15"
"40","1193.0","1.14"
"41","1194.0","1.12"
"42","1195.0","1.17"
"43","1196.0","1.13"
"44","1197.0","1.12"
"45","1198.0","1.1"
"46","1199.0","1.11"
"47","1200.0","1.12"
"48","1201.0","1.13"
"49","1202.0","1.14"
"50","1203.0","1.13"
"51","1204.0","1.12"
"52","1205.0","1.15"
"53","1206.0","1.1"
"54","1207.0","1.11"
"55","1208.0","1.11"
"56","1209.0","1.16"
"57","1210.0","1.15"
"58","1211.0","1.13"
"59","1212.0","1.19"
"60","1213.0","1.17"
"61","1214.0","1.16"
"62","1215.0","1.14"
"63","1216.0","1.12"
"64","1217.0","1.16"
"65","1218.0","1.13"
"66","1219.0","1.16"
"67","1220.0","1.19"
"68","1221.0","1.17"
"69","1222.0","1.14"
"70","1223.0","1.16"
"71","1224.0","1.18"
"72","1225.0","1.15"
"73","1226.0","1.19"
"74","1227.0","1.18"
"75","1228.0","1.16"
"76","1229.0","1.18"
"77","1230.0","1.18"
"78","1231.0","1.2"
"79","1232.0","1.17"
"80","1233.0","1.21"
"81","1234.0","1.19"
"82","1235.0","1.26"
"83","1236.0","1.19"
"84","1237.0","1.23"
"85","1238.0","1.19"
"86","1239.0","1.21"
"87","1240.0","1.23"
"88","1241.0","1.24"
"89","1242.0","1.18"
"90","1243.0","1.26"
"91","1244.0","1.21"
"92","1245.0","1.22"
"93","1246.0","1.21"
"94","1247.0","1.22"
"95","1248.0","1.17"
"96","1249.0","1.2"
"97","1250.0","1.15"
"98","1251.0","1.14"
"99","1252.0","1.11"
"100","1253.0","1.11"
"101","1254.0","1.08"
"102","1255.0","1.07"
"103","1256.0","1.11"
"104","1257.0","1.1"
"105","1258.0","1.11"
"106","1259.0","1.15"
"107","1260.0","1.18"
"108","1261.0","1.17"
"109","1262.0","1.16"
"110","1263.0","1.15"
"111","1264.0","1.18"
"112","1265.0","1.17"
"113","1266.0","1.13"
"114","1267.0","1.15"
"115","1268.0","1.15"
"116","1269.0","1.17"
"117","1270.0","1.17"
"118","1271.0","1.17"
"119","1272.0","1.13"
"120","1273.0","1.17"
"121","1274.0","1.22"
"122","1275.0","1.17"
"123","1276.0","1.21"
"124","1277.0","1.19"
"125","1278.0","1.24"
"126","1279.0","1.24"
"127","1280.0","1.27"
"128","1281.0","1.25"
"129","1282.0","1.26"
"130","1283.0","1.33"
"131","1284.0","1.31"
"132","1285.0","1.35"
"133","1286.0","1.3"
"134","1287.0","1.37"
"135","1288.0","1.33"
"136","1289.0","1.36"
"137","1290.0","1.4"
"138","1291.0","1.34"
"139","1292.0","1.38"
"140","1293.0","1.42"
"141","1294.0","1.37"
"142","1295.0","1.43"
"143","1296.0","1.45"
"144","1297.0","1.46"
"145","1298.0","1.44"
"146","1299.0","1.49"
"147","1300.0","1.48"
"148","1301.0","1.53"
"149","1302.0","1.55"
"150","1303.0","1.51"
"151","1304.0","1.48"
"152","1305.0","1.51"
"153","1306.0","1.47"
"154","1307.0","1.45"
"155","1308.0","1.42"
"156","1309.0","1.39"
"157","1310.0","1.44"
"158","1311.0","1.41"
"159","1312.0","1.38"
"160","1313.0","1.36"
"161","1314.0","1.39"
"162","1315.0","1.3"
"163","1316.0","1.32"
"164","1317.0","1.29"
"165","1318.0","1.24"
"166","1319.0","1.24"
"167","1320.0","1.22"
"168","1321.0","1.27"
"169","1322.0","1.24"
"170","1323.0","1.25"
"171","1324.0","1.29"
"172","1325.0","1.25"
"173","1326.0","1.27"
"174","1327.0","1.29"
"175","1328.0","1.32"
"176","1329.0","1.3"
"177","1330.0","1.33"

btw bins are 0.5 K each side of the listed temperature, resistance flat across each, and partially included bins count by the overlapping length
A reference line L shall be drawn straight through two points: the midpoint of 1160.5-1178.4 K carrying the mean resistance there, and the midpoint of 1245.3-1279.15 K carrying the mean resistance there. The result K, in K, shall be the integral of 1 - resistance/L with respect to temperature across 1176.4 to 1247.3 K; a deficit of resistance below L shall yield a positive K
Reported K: -2.2 K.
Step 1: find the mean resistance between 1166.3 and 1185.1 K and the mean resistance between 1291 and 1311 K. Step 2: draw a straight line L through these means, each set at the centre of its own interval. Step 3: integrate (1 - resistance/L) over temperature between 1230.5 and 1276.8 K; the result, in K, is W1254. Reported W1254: 5.3 K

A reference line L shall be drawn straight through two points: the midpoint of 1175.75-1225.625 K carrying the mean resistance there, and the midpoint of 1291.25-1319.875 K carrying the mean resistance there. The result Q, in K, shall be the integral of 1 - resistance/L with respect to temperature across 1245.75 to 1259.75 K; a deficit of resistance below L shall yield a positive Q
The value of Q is 1.5 K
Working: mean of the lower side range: 1.14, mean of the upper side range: 1.41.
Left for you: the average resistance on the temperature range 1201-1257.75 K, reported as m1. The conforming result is 1.16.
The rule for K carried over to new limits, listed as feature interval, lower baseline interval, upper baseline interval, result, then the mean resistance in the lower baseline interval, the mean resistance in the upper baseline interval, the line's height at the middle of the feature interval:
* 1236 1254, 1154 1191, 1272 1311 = 1.12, 1.12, 1.37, 1.27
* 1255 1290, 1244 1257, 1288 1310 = 1.98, 1.15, 1.44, 1.28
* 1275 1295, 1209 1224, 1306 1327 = -0.62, 1.16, 1.32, 1.27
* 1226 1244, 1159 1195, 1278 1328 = 0.41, 1.12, 1.36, 1.23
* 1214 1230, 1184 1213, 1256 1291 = 0.02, 1.14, 1.22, 1.16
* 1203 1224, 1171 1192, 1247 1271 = -0.14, 1.14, 1.14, 1.14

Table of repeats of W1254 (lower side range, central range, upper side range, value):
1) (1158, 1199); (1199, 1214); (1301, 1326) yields 0.4 K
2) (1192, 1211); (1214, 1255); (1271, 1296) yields 0.6 K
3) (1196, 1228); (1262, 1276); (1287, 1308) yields 1.8 K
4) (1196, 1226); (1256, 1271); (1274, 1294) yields 1.2 K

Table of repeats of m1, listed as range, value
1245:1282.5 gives 1.17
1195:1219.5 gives 1.14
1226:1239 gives 1.2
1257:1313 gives 1.31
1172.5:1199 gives 1.13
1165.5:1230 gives 1.14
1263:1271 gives 1.16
